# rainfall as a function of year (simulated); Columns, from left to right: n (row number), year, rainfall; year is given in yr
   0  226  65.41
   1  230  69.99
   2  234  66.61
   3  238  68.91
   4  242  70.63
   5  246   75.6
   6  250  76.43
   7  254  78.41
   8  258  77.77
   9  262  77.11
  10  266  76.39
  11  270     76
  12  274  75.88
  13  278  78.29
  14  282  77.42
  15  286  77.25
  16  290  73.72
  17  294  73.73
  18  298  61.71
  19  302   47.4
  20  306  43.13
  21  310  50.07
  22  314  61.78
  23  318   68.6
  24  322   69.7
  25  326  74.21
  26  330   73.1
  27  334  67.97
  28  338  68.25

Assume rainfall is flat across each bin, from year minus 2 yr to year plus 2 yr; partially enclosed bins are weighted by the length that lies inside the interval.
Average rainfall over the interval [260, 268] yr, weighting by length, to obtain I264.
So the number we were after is 76.8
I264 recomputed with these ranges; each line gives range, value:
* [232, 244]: 68.7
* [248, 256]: 77.4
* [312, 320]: 65.2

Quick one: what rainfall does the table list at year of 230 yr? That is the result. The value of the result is 69.99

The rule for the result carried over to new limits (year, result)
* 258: 77.77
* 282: 77.42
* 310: 50.07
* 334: 67.97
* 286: 77.25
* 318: 68.6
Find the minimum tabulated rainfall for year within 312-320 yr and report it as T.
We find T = 61.78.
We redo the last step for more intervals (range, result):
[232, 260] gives 66.61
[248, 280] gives 75.88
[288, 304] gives 47.4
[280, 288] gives 77.25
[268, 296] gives 73.72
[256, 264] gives 77.11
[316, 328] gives 68.6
